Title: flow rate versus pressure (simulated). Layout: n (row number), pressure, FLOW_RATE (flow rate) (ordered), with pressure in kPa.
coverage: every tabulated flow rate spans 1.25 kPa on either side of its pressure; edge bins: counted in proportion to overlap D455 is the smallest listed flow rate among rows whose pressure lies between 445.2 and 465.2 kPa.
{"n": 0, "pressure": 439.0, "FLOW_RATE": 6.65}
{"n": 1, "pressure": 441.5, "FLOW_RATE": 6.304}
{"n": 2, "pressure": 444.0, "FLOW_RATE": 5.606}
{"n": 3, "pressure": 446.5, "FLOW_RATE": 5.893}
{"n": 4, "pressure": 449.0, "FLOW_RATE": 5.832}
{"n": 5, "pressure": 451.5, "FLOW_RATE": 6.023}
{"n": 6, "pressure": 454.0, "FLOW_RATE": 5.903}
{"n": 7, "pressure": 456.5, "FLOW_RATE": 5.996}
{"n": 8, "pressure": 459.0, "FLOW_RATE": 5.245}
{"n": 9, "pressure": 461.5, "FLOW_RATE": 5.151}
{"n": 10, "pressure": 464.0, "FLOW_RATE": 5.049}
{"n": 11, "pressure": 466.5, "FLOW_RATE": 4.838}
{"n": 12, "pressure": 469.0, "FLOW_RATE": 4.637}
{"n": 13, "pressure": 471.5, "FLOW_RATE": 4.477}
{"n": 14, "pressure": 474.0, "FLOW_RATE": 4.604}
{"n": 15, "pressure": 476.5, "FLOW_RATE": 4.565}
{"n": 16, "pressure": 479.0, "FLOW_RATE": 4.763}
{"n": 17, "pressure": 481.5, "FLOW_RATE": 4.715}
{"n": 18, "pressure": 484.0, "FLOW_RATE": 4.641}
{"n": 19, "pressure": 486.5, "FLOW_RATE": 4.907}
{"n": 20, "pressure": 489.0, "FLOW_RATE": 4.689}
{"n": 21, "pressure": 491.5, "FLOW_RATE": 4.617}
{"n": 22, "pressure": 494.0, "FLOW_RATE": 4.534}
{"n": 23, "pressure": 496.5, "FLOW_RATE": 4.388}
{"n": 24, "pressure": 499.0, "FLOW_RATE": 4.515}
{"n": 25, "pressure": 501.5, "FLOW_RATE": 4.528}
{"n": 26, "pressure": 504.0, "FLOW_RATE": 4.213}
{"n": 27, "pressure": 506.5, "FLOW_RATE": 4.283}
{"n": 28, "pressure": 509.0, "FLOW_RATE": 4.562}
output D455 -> 5.049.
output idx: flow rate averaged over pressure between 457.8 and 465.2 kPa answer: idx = 5.15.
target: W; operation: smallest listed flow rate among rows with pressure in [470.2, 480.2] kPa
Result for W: 4.477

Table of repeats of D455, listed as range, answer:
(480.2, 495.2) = 4.534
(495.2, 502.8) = 4.388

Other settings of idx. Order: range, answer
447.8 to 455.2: 5.92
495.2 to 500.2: 4.45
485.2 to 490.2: 4.8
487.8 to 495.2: 4.61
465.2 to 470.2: 4.74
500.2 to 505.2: 4.37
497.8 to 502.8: 4.52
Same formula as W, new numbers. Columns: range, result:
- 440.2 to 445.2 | 5.606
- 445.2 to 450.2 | 5.832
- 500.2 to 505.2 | 4.213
